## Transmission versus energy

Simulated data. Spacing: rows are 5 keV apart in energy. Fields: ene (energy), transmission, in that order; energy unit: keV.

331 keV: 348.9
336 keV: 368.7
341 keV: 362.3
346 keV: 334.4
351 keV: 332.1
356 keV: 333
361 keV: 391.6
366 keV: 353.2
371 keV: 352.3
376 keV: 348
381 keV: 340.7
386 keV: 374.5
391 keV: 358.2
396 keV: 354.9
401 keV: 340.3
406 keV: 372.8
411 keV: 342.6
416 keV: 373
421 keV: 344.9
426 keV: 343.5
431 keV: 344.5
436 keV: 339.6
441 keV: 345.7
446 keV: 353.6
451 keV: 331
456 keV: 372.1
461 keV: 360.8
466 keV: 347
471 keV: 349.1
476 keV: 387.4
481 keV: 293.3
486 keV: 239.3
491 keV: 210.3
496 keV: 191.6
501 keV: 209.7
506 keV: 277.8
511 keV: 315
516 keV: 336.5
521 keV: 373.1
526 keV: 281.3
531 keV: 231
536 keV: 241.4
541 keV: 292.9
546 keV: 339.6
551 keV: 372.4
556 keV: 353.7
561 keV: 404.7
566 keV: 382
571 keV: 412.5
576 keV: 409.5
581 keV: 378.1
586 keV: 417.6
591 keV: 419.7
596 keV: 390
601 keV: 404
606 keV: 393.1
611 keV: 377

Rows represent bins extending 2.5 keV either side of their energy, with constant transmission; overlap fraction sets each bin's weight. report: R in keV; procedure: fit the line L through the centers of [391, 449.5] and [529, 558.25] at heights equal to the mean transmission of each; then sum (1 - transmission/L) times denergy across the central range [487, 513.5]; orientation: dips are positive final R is 6.6 keV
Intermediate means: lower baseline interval 350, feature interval 241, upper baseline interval 306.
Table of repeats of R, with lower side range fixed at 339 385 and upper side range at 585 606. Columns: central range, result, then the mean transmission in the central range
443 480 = 1.9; 355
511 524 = 1.4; 344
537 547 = 2.3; 302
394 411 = 0.3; 354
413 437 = 1.0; 350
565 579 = -0.1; 403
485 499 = 6.3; 211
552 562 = 0.6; 374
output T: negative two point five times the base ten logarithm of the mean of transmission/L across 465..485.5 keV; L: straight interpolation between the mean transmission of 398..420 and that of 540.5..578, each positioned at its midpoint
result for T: 0.09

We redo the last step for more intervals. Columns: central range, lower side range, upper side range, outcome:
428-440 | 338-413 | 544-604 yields 0.07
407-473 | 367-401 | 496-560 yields -0.06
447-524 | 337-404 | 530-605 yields 0.17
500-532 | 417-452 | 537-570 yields 0.19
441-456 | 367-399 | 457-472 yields 0.02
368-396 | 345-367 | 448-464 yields -0.01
